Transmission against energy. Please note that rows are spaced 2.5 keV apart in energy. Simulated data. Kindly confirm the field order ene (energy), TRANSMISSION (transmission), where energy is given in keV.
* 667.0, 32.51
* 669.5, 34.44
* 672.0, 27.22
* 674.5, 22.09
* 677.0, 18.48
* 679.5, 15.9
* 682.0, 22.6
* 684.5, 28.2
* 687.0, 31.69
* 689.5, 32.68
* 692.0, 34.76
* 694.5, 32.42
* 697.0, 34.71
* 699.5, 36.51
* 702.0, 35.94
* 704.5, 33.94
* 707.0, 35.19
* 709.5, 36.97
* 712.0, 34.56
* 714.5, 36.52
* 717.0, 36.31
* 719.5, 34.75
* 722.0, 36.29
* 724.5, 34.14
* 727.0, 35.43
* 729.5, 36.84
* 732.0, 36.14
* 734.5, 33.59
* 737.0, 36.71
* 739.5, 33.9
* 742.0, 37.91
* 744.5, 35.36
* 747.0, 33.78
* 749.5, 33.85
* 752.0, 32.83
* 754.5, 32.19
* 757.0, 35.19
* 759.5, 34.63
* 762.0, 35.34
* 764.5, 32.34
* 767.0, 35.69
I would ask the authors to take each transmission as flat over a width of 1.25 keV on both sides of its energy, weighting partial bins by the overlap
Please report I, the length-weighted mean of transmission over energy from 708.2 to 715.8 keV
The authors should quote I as 36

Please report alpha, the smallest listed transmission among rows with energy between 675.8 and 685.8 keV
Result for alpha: 15.9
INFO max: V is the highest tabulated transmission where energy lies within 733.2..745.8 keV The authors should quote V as 37.91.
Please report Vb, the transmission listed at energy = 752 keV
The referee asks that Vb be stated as 32.83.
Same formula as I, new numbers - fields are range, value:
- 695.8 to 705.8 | 35.3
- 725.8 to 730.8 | 36.1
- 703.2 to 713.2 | 35.2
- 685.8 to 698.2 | 33.3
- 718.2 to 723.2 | 35.5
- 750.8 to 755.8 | 32.5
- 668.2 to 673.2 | 30.9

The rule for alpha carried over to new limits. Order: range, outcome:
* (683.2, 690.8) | 28.2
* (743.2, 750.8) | 33.78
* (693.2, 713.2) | 32.42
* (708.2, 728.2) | 34.14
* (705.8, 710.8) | 35.19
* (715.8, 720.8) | 34.75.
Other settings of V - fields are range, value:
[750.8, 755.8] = 32.83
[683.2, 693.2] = 34.76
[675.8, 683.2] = 22.6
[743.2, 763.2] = 35.36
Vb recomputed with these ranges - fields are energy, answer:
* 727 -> 35.43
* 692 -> 34.76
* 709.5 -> 36.97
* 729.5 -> 36.84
